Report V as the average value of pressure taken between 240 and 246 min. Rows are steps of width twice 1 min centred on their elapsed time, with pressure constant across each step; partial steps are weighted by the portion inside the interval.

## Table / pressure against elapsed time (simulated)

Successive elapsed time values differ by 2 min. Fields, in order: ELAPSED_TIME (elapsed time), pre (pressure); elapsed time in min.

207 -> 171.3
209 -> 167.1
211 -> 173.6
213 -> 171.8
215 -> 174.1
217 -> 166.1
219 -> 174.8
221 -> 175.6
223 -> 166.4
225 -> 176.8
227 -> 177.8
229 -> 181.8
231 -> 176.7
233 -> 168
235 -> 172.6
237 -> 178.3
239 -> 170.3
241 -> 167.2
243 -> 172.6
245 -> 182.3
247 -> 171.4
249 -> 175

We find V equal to 174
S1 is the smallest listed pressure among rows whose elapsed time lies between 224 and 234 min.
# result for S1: 168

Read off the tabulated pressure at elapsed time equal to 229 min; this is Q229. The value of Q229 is 181.8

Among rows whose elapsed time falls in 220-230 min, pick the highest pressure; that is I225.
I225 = 181.8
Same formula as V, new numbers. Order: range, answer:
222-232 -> 176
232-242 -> 171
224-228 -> 177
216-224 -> 171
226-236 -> 175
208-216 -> 172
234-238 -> 175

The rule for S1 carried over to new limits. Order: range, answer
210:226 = 166.1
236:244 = 167.2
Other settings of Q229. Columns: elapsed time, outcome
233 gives 168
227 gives 177.8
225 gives 176.8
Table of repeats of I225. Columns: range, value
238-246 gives 182.3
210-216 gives 174.1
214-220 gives 174.8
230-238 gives 178.3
